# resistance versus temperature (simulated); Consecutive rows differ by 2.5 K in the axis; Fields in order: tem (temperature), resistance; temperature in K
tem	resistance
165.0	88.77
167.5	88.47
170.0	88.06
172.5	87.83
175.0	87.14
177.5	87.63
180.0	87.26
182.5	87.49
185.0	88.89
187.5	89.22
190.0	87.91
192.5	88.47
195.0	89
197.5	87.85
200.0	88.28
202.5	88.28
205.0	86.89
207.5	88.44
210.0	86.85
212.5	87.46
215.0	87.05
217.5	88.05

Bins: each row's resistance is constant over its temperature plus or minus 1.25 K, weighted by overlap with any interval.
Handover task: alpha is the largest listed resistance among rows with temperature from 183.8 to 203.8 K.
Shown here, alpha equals 89.22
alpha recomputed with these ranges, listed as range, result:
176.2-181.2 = 87.63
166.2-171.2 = 88.47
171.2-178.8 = 87.83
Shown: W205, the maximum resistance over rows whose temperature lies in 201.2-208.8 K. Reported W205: 88.44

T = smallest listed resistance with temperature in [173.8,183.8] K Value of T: 87.14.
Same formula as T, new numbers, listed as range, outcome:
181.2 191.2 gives 87.49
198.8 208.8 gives 86.89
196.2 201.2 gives 87.85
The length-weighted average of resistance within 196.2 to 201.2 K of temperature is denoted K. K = 88.1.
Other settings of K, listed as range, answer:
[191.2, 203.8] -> 88.4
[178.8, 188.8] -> 88.2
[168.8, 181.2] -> 87.6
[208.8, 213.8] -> 87.2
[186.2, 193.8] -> 88.5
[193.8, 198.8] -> 88.4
